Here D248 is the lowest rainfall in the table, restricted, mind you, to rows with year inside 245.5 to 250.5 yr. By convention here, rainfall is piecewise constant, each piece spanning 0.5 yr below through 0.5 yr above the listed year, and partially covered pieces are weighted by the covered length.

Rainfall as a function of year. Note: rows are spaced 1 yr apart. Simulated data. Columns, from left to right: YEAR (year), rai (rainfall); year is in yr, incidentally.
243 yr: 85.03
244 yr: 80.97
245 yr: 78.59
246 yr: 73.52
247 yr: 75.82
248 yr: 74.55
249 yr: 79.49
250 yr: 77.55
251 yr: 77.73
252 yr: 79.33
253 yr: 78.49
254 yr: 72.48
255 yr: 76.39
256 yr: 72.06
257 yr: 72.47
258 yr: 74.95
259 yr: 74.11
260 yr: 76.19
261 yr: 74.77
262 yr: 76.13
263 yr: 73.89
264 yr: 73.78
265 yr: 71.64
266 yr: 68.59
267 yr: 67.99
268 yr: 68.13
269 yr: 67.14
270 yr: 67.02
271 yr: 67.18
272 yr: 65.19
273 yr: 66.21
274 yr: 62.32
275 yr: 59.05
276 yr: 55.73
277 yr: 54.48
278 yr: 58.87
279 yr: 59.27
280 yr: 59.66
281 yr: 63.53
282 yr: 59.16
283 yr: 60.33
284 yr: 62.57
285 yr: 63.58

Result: 73.52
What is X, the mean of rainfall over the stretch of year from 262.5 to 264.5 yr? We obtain 73.8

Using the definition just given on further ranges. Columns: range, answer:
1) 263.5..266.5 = 71.3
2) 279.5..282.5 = 60.8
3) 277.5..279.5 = 59.1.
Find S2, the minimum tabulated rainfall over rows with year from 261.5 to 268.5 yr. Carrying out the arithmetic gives 67.99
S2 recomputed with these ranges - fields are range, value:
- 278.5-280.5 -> 59.27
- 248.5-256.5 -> 72.06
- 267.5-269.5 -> 67.14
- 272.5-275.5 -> 59.05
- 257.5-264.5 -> 73.78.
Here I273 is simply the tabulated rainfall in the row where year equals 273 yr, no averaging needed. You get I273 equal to 66.21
